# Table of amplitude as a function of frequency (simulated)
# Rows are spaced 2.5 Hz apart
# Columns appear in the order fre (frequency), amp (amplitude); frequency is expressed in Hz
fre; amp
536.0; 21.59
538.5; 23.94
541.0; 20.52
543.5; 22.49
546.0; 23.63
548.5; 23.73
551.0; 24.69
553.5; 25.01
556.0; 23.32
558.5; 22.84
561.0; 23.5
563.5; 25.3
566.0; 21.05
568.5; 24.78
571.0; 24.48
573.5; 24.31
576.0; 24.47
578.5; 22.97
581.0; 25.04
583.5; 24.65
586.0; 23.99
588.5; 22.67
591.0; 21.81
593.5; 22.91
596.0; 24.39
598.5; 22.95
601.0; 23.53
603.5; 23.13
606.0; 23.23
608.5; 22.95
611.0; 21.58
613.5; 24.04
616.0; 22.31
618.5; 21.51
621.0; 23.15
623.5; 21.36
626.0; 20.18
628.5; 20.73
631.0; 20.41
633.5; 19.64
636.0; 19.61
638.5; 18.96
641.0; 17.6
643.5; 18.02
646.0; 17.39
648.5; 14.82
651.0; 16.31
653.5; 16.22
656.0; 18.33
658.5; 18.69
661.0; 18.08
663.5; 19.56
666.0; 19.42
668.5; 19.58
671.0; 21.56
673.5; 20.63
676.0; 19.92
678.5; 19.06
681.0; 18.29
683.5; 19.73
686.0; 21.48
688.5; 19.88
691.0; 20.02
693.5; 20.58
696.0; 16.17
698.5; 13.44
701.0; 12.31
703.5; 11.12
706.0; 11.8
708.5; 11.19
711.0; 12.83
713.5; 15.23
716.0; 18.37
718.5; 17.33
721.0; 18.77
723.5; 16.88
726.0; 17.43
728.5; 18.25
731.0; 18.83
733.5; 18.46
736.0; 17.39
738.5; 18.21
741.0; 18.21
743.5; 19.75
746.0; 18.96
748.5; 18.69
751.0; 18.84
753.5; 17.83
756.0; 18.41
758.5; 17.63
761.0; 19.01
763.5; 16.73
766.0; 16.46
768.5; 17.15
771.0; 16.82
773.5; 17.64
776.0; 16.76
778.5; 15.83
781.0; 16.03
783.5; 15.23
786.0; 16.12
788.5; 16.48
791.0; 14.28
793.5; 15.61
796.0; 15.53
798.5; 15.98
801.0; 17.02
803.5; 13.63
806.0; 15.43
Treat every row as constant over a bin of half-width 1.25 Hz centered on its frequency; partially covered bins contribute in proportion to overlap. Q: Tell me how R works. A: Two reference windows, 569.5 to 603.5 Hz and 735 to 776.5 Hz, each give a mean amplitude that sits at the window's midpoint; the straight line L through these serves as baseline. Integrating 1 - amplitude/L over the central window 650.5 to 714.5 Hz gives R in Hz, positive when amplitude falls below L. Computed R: 9.7 Hz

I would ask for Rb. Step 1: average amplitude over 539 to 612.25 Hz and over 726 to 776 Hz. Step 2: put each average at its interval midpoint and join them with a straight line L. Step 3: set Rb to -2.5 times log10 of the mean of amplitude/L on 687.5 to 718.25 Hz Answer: 0.27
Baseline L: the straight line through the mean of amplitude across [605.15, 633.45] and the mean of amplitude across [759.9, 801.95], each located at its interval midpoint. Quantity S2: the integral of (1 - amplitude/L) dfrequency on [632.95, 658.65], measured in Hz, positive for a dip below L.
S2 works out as 4.0 Hz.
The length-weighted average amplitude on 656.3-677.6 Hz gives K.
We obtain 19.6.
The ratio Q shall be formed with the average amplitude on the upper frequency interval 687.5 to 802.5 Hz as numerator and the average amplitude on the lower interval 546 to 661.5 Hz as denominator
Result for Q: 0.77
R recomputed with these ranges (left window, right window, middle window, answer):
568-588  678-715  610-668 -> 1.9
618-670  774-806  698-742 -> 3.4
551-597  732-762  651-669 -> 2.4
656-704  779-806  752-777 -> -1.8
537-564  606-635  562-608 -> -2.1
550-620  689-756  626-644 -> 1.4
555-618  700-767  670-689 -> -0.8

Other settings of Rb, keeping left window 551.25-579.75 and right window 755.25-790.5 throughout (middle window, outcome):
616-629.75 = 0.02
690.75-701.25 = 0.17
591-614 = -0.02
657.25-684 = 0.04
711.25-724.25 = 0.10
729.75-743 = -0.02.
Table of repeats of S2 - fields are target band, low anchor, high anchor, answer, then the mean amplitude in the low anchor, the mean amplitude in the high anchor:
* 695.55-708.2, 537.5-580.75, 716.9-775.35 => 4.4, 23.6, 18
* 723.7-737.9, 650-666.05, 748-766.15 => 0.0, 18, 18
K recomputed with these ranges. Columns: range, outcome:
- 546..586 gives 24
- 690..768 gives 16.9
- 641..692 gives 18.8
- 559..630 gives 23.1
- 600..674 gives 20.1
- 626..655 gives 18.2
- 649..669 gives 18.1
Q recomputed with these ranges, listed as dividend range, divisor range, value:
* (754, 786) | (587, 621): 0.74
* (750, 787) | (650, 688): 0.89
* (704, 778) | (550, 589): 0.72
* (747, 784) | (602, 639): 0.80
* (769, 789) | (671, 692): 0.82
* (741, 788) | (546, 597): 0.73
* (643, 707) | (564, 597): 0.75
